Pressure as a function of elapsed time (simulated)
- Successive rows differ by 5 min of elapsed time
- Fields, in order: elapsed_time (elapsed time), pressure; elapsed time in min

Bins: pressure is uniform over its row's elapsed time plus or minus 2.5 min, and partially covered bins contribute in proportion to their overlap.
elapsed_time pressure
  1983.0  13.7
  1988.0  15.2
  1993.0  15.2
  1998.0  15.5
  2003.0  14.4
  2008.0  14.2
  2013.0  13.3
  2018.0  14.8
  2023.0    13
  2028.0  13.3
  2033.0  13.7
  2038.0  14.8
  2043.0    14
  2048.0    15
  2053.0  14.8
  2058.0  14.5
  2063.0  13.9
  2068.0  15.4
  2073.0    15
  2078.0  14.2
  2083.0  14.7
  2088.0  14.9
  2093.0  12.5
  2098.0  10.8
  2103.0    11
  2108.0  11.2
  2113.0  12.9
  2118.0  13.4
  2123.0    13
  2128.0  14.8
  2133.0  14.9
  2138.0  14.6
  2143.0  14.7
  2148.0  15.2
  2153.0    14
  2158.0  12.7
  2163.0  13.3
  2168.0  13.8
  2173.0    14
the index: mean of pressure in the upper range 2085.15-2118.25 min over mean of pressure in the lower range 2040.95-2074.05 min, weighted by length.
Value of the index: 0.84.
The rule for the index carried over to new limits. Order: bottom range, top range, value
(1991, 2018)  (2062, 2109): 0.92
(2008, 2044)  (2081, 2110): 0.90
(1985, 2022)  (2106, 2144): 0.94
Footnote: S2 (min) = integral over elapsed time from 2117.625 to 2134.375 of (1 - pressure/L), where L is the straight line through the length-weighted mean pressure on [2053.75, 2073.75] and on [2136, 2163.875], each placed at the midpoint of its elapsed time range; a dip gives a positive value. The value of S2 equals 0.3 min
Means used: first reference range 14.7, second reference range 14.1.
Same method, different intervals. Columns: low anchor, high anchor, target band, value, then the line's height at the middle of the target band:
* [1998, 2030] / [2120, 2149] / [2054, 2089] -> -1.1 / 14.2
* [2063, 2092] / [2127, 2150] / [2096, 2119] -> 4.6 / 14.7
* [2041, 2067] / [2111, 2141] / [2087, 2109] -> 3.5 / 14.2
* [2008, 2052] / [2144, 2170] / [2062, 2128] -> 2.8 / 13.9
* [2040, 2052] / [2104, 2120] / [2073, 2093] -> -1.6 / 13.3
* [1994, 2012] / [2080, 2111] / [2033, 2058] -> -1.6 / 13.7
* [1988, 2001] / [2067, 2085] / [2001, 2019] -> 1.3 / 15.2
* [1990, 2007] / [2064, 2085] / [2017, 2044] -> 1.8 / 14.9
